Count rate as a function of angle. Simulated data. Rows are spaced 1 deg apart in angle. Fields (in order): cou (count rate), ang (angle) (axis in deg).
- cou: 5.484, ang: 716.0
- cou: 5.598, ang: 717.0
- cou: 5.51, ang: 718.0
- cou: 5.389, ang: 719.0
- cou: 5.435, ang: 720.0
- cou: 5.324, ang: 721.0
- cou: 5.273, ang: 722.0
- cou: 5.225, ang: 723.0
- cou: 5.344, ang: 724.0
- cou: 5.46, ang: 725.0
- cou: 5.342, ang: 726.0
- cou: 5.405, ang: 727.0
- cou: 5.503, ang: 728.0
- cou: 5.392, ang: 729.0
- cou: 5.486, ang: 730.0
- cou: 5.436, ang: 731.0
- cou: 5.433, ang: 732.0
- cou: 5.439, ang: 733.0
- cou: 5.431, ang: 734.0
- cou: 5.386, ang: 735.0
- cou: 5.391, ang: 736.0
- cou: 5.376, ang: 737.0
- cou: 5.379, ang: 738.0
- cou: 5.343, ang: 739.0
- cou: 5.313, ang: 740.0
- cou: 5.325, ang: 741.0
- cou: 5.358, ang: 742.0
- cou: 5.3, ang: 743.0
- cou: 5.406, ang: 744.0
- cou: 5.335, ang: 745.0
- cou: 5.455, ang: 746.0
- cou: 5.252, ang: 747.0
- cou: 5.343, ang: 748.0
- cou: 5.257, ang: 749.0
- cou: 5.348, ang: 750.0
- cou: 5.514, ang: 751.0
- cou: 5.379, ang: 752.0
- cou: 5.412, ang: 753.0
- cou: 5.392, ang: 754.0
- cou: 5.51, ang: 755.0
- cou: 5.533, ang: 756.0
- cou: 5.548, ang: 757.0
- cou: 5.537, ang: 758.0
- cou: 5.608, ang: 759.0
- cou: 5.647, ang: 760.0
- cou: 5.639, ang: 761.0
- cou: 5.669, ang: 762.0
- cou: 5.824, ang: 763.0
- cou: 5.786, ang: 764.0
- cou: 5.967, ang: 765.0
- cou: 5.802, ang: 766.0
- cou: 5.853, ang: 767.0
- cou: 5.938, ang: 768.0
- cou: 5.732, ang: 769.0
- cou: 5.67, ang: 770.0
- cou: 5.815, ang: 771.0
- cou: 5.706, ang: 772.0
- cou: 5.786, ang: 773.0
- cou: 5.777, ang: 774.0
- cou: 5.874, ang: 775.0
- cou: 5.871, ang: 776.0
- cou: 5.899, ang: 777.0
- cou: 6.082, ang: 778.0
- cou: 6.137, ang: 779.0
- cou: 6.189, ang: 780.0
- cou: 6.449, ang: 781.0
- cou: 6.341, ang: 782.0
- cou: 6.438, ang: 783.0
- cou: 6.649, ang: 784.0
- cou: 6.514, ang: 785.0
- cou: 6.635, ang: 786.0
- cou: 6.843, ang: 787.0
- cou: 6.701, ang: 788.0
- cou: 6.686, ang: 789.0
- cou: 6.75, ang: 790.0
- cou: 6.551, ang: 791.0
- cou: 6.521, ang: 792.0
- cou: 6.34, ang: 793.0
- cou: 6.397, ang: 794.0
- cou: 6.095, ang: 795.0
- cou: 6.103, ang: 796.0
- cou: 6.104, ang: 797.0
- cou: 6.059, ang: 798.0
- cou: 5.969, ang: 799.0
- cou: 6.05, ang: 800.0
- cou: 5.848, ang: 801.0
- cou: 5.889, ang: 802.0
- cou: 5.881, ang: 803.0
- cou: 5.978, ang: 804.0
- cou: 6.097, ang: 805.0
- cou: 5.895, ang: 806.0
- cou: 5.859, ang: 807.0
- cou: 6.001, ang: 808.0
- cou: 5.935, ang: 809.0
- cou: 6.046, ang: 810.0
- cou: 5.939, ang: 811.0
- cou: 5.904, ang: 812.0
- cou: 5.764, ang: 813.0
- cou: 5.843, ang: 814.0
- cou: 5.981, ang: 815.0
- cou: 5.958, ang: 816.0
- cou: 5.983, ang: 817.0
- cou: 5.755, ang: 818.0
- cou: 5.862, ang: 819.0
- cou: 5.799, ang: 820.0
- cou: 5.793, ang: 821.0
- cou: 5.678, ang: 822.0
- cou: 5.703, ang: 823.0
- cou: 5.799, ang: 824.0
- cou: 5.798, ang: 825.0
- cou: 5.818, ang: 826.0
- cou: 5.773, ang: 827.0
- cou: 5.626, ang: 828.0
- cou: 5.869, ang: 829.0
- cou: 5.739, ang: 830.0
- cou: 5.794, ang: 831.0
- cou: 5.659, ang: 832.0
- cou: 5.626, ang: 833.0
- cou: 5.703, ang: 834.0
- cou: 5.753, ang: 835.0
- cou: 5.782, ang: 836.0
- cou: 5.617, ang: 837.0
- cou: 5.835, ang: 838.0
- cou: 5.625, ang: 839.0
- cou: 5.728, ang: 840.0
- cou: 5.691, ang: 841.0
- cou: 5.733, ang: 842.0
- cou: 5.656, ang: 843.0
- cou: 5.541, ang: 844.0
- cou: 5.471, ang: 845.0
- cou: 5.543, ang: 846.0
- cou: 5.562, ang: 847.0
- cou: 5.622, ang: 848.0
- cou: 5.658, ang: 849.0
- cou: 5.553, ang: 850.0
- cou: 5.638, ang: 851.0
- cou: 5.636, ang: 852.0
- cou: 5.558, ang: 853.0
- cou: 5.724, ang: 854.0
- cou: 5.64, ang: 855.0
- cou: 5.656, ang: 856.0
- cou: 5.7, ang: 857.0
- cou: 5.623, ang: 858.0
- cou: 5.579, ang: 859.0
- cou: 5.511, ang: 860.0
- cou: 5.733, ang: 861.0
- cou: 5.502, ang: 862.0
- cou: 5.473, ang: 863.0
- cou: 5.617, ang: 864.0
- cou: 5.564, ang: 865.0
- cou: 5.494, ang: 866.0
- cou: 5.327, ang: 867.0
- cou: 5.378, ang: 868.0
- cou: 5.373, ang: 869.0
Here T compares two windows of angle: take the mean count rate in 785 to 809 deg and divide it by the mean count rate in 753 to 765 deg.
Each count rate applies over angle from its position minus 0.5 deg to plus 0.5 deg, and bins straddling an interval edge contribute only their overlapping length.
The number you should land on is 1.1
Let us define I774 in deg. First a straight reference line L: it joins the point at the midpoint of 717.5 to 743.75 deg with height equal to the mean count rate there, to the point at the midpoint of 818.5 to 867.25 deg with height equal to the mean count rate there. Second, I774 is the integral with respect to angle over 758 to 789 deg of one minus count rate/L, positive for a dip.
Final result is -3.04 deg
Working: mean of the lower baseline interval 5.38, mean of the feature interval 6.03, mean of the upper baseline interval 5.66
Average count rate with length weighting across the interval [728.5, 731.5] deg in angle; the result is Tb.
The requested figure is 5.44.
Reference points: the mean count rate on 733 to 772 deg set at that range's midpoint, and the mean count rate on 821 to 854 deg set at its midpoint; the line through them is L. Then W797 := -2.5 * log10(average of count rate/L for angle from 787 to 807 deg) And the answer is -0.112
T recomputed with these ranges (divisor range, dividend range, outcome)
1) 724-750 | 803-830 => 1.09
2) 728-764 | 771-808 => 1.14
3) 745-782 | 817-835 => 1.01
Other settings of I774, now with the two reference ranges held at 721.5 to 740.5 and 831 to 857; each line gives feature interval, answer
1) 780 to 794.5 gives -2.7 deg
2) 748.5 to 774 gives -0.8 deg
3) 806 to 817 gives -0.7 deg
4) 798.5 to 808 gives -0.7 deg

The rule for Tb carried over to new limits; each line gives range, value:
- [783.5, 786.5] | 6.6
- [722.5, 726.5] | 5.34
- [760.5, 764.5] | 5.73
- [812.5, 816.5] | 5.89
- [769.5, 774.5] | 5.75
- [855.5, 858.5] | 5.66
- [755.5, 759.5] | 5.56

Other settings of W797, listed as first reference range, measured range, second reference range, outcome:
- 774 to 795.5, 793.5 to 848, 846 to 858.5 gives 0.026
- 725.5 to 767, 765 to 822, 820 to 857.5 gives -0.092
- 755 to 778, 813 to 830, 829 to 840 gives -0.016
